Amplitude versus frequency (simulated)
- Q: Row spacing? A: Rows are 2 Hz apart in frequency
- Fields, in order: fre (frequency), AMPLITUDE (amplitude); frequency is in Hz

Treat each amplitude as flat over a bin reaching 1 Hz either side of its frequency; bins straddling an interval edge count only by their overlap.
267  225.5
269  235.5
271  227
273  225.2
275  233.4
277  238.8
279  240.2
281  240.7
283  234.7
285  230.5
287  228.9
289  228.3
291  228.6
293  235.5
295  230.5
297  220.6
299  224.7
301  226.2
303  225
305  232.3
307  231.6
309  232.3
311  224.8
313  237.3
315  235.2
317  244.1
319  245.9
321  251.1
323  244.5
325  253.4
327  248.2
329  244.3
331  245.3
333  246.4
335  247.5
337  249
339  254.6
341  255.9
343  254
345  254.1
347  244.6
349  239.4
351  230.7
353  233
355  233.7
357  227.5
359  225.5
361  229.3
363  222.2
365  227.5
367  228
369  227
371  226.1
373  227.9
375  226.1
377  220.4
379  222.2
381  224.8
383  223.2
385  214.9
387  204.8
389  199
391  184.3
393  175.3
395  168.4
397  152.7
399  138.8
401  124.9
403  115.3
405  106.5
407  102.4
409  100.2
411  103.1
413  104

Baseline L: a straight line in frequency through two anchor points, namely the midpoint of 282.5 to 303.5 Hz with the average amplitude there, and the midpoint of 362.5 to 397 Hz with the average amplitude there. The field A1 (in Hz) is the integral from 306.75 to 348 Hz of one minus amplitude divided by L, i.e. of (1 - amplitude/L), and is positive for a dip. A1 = -4.4 Hz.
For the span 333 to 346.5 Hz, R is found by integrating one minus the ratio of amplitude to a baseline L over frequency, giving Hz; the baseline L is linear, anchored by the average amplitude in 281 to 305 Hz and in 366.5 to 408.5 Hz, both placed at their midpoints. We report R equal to -2.9 Hz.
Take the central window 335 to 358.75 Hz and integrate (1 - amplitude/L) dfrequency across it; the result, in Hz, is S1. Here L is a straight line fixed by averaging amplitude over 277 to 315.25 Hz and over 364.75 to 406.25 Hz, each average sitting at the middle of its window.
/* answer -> -3.9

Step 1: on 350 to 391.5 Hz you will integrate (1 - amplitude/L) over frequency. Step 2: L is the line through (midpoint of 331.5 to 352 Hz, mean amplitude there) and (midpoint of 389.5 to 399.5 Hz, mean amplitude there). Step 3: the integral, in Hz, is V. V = -4.1 Hz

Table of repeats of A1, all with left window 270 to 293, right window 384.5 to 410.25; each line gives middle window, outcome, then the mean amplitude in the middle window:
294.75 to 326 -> -3.43 Hz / 235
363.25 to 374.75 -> -3.75 Hz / 227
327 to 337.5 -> -2.65 Hz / 247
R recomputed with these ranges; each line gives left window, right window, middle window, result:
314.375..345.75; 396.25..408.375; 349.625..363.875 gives -1.9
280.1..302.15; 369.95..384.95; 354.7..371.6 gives -0.2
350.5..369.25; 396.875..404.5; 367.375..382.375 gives -2.6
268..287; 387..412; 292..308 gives -0.9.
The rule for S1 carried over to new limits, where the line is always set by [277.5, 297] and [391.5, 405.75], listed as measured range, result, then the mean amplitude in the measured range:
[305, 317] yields -1.1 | 233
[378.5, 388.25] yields -3.9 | 217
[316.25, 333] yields -3.7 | 247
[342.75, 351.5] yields -2.9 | 245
